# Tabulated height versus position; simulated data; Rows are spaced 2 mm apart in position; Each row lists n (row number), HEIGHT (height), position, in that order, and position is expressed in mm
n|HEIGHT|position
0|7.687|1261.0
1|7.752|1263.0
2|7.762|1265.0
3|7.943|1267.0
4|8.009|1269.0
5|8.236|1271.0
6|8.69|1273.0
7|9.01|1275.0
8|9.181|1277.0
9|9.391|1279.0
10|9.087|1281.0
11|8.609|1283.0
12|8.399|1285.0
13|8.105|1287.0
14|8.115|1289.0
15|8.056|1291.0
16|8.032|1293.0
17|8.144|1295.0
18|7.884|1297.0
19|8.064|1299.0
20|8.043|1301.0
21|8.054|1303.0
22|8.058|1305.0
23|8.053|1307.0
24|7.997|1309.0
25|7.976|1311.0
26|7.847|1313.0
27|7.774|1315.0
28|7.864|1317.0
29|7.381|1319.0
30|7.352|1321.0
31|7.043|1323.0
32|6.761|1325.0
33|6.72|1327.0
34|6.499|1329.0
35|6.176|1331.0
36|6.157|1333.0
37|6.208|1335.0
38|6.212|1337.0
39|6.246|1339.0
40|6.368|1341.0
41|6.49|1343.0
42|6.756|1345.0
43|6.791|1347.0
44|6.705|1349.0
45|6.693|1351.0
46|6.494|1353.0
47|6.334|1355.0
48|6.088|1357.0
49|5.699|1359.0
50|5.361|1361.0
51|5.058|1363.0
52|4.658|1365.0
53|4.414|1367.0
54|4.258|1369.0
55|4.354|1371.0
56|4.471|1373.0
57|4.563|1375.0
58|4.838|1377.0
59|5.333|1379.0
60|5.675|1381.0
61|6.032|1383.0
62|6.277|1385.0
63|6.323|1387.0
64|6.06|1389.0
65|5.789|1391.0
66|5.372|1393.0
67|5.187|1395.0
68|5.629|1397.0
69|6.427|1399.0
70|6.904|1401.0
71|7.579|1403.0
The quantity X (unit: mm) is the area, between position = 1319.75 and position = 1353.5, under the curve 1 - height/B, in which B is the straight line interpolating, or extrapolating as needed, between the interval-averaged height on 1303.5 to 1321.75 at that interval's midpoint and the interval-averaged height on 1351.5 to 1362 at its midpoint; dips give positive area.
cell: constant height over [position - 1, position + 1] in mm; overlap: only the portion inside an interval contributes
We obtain 1.3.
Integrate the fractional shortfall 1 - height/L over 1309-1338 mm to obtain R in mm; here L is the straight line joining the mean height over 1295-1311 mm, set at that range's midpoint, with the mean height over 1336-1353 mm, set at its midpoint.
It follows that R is 1.1 mm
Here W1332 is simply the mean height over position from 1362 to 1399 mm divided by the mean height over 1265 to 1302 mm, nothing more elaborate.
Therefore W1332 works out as 0.63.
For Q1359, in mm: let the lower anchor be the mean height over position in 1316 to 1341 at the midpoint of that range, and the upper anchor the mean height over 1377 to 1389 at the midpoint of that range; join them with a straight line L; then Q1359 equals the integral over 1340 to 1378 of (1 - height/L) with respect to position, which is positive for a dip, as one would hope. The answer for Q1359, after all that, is 3.9 mm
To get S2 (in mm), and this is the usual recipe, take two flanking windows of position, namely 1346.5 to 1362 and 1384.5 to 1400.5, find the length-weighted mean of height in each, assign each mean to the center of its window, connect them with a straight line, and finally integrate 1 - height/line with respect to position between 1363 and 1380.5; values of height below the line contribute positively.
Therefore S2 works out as 4.1 mm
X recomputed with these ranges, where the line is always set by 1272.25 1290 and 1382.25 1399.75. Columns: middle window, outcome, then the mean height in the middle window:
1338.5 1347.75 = 0.8 mm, 6.54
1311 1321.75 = 0.2 mm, 7.68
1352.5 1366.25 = 2.3 mm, 5.62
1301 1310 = 0.1 mm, 8.04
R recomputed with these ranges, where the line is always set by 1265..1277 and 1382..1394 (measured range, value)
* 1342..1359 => 0.6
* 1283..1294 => -0.2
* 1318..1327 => 0.3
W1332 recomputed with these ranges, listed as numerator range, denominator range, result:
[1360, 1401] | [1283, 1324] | 0.67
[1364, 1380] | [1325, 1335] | 0.72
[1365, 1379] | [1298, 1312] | 0.57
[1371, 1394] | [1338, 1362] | 0.86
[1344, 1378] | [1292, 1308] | 0.68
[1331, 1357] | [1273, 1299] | 0.76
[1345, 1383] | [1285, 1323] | 0.69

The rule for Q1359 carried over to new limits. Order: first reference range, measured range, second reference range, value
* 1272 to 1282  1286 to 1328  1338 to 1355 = 1.08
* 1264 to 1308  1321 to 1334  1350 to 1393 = 0.59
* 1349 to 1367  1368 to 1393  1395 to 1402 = 2.76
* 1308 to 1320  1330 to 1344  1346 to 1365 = 1.16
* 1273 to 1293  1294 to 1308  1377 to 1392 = 0.16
